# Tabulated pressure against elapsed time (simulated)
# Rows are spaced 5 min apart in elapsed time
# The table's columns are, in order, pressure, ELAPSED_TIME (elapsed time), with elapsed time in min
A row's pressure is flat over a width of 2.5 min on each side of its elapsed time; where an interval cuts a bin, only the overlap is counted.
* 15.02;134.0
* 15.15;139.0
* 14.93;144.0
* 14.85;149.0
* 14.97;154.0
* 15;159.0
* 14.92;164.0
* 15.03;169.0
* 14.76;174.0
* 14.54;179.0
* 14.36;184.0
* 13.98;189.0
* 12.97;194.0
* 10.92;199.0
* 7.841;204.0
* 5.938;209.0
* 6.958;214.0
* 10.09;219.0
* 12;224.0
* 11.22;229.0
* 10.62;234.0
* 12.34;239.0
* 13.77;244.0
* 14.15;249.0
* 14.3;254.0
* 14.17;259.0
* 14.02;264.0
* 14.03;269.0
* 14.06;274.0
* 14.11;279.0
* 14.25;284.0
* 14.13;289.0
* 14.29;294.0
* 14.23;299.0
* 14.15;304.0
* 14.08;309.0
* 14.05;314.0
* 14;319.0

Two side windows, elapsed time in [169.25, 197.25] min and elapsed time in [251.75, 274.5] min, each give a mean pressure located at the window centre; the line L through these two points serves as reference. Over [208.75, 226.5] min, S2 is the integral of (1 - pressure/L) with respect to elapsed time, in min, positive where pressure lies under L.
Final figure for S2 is 6.30 min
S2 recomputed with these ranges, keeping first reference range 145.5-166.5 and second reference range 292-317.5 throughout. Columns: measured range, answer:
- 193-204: 2.9 min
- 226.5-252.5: 3.6 min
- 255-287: 0.5 min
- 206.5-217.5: 5.9 min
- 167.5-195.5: 1.0 min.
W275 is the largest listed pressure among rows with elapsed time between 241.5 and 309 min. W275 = 14.3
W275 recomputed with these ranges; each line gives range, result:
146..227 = 15.03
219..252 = 14.15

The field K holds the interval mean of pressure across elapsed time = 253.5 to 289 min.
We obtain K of 14.1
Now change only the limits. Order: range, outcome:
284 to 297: 14.2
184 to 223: 10.2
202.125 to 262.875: 11.2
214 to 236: 10.5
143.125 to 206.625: 13.7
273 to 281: 14.1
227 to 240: 11.3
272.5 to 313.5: 14.2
